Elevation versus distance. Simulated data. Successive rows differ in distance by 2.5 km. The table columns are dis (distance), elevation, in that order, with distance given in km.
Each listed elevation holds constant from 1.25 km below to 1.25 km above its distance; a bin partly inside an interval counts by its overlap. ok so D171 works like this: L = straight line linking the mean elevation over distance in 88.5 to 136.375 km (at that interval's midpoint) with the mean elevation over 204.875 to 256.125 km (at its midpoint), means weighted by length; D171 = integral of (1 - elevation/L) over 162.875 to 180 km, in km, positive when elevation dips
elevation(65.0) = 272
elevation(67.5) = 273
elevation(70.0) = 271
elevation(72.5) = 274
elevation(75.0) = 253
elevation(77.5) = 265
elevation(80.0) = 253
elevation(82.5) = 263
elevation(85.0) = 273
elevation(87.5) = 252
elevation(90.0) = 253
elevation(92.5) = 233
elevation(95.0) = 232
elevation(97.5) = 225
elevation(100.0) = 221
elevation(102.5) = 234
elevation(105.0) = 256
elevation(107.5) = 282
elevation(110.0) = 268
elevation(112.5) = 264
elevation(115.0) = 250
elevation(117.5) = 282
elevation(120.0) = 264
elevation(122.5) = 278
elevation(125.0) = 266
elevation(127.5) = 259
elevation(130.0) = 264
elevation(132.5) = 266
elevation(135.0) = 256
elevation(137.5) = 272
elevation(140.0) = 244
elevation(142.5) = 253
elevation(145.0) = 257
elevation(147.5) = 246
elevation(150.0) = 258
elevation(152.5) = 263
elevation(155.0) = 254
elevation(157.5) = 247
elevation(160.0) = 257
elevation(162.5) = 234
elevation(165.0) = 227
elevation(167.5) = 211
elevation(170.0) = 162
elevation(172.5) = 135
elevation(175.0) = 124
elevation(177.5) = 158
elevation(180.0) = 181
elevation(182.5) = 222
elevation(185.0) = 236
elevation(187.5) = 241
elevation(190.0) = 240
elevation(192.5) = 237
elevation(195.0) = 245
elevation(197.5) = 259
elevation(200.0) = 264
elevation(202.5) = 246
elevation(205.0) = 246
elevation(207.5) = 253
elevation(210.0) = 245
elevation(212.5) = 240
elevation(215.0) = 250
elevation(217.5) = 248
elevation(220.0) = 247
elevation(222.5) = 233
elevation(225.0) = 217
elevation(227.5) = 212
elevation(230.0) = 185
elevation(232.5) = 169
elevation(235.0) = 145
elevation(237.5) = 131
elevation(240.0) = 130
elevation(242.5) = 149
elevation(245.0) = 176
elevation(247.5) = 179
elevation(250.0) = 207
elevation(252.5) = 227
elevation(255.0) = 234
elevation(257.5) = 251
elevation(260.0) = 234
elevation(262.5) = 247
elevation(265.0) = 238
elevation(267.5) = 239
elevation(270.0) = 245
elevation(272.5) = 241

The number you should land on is 4.23 km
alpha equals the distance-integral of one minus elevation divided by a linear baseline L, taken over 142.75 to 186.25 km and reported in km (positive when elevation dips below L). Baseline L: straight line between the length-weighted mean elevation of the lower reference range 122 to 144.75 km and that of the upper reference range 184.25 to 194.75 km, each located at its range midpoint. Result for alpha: 5.7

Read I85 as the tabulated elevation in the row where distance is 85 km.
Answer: 273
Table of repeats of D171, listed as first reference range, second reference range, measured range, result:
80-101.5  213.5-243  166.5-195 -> 1.89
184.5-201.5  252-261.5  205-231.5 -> 1.09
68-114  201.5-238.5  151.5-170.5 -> 0.05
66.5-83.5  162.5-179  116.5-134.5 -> -4.21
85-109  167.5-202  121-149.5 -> -3.83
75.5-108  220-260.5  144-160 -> -1.99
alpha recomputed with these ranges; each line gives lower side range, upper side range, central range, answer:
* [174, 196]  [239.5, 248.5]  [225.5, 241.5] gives 0.5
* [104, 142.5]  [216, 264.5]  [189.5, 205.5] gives -1.7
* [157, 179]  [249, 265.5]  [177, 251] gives -0.3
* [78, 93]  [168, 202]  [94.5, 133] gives -2.4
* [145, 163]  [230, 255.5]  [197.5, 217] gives -4.3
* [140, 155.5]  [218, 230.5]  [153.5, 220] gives 3.2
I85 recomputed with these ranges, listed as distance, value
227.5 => 212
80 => 253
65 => 272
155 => 254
